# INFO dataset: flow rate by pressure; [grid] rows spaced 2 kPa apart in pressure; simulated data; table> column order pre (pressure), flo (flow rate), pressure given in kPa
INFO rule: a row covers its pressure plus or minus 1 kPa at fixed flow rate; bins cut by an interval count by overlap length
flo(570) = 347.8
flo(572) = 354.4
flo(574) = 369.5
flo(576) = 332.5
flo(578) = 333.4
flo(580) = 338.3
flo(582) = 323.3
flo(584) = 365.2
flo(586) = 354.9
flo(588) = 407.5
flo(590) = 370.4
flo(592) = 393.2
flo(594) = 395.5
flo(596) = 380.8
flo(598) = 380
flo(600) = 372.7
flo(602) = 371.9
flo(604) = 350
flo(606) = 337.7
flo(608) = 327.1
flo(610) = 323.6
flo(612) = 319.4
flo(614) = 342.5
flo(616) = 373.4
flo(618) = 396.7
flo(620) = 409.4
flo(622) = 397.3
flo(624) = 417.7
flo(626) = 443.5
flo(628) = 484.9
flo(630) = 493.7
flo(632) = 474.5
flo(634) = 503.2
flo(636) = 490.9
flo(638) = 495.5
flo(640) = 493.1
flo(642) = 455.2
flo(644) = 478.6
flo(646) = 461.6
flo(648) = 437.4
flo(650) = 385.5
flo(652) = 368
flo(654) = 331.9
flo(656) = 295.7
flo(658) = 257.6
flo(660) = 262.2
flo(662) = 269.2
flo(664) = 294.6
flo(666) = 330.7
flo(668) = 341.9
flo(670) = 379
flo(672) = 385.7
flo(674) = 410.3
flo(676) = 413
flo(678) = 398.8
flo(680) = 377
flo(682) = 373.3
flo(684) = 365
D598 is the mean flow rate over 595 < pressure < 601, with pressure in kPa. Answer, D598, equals 378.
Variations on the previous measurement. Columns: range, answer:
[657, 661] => 260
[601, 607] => 353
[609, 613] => 322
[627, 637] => 489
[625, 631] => 474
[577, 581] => 336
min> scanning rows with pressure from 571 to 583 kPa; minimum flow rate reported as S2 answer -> 323.3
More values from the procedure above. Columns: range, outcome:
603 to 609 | 327.1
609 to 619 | 319.4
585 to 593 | 354.9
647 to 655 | 331.9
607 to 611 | 323.6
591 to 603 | 371.9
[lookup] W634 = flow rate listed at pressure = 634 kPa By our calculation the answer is 503.2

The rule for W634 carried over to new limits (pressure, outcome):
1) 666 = 330.7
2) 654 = 331.9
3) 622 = 397.3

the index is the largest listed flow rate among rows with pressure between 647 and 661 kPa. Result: 437.4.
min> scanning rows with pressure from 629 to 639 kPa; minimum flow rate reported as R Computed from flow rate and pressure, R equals 474.5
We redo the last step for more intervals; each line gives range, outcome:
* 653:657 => 295.7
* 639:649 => 437.4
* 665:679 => 330.7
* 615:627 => 373.4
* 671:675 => 385.7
